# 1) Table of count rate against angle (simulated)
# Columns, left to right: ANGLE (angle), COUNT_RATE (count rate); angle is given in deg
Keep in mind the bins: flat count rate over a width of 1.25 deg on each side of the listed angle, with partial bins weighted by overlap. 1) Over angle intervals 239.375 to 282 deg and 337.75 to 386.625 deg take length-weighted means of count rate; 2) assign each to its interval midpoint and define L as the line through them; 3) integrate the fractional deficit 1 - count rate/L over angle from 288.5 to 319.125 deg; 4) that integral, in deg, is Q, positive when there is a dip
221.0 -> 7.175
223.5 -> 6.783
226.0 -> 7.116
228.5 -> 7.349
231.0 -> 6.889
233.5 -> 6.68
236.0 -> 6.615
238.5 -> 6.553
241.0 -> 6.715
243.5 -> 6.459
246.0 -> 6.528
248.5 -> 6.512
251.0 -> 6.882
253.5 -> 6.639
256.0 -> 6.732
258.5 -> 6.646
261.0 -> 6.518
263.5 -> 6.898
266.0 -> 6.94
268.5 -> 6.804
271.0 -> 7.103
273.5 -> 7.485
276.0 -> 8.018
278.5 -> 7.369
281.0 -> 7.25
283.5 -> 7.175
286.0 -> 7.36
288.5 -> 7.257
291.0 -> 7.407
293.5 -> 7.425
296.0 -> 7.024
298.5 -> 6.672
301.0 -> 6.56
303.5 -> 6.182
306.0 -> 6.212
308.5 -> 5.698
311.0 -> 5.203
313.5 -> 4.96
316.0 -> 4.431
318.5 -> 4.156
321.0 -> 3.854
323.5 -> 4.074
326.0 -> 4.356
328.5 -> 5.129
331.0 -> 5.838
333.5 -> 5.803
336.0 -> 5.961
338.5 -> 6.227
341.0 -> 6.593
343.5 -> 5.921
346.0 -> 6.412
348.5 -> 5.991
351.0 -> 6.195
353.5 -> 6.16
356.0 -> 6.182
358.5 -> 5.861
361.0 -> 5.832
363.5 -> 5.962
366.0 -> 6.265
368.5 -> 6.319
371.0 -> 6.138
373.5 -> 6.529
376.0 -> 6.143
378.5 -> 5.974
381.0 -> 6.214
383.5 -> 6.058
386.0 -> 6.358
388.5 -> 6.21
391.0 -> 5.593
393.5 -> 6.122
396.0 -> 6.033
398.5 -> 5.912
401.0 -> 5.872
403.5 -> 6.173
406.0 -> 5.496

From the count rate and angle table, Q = 2.4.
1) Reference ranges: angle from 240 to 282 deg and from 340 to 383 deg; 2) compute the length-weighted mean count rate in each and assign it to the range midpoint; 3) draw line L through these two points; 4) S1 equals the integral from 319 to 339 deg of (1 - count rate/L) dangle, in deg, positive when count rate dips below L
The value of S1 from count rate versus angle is 4.11 deg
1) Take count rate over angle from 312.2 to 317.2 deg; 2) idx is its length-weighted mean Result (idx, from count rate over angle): 4.7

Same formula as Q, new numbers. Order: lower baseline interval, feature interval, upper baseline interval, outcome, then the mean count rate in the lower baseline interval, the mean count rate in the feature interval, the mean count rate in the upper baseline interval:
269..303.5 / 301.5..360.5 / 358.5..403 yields 9.7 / 7.19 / 5.56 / 6.09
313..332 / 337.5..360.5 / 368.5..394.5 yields -3.9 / 4.57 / 6.16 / 6.14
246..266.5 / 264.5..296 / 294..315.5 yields -4.5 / 6.7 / 7.29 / 6.05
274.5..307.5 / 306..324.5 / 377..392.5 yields 5.6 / 7.06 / 4.74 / 6.07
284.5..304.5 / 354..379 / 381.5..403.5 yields 0.6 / 7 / 6.13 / 6.04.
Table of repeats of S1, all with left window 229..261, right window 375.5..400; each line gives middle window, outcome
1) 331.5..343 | 0.29 deg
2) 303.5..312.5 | 0.91 deg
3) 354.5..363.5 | 0.31 deg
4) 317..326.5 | 3.36 deg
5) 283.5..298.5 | -1.77 deg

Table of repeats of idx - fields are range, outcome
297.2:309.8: 6.26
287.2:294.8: 7.36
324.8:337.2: 5.42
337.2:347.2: 6.29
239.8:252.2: 6.62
